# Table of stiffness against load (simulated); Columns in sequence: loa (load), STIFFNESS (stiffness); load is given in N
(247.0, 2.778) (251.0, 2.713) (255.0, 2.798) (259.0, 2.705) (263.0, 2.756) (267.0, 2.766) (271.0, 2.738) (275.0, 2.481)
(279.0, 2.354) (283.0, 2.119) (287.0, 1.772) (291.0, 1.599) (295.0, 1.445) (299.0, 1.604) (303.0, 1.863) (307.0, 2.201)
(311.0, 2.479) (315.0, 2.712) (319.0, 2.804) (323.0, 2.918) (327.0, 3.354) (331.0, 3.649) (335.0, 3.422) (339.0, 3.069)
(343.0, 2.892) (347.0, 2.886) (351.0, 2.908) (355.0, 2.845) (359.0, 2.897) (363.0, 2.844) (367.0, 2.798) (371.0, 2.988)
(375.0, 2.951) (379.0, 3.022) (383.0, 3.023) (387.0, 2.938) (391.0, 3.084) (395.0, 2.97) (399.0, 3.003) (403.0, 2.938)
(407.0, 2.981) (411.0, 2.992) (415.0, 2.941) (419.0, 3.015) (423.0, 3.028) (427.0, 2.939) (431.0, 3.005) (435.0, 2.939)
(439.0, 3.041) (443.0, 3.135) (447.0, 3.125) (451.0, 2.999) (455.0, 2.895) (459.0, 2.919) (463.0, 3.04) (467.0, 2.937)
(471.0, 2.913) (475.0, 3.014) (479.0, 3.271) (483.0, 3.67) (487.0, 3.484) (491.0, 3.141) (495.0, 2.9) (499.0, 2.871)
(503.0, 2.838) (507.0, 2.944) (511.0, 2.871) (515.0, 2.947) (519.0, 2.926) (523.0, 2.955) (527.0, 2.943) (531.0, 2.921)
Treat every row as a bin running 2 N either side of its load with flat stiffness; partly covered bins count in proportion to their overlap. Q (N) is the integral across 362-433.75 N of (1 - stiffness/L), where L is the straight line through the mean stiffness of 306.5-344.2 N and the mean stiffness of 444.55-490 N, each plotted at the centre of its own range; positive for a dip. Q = 1.8 N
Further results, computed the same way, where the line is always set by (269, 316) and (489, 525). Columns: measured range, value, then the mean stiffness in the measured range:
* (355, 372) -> -3.54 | 2.87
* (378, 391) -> -2.90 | 3.01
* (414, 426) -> -1.85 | 2.99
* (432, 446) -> -1.96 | 3.04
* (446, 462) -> -1.48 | 2.98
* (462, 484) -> -2.51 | 3.12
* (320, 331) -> -4.78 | 3.2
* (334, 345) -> -3.95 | 3.1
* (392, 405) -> -2.42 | 2.98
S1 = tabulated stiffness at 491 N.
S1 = 3.141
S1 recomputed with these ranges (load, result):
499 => 2.871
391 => 3.084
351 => 2.908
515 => 2.947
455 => 2.895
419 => 3.015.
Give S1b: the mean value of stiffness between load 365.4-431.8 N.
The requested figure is 2.98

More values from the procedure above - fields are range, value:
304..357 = 2.91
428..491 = 3.09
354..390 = 2.93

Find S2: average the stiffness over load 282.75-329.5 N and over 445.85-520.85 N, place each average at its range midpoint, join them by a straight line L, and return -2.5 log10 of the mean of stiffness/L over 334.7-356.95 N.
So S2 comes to -0.22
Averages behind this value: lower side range 2.26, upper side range 3.04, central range 2.97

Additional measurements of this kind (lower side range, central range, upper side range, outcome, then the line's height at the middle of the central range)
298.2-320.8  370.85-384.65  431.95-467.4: -0.13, 2.65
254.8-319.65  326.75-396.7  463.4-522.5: -0.18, 2.56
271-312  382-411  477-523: -0.17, 2.55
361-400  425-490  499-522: -0.06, 2.93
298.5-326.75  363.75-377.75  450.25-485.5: -0.08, 2.7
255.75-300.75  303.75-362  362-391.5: -0.11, 2.63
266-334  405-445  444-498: -0.03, 2.91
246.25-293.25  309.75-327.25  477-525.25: -0.10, 2.58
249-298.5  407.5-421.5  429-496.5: -0.03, 2.89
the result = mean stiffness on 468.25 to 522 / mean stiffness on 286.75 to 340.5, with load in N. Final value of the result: 1.22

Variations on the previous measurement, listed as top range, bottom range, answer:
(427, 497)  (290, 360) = 1.16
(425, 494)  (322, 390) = 1.02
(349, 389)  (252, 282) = 1.11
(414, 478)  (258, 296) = 1.31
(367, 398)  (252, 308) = 1.33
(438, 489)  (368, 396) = 1.04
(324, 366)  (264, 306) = 1.46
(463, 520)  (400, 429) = 1.03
